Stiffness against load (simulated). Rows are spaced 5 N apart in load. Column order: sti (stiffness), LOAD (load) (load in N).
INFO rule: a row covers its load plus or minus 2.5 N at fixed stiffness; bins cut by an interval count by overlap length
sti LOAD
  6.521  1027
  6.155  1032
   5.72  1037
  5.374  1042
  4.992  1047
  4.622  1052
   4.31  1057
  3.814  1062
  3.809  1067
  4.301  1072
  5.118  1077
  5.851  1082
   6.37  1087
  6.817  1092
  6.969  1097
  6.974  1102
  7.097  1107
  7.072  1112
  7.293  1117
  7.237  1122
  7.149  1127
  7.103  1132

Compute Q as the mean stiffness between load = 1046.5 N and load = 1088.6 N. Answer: 4.76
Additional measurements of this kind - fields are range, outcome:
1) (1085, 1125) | 6.99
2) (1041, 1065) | 4.56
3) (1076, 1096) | 6.18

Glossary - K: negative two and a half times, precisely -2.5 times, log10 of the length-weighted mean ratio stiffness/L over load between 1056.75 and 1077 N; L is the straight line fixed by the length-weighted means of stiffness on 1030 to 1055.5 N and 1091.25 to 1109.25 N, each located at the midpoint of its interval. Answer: 0.40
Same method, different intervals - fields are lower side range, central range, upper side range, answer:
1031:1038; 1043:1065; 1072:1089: 0.275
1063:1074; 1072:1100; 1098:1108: -0.099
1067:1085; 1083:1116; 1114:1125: -0.114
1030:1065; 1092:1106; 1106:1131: -0.064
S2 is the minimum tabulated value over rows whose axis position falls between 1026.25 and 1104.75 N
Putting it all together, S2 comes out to 3.809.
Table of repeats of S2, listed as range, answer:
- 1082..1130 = 5.851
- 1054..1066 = 3.814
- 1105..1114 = 7.072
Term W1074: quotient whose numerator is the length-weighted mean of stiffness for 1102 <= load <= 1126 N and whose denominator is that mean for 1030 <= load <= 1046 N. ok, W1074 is 1.26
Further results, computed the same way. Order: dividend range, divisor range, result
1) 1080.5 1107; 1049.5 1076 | 1.58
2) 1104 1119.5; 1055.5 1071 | 1.79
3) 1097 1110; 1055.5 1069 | 1.77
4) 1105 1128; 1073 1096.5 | 1.19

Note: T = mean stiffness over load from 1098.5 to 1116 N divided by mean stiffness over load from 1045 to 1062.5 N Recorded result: 1.6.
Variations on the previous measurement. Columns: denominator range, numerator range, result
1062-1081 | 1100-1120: 1.60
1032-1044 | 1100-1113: 1.24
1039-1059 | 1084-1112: 1.41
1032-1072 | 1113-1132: 1.52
